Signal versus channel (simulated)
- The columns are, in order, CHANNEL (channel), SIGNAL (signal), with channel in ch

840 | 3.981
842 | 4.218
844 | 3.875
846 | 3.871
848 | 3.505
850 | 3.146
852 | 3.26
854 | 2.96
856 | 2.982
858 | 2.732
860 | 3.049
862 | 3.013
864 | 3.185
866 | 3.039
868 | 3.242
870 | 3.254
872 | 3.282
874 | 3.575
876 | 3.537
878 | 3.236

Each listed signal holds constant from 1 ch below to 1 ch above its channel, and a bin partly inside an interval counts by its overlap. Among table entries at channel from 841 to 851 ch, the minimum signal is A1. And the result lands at 3.146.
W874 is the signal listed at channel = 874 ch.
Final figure 3.575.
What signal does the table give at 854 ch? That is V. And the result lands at 2.96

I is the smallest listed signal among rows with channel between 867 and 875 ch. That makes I 3.242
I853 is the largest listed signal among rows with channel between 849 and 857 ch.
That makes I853 3.26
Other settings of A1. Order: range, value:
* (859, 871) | 3.013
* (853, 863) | 2.732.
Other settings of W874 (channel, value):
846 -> 3.871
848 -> 3.505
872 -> 3.282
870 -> 3.254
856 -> 2.982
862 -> 3.013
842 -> 4.218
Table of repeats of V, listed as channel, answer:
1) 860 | 3.049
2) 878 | 3.236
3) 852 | 3.26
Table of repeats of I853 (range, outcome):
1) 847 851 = 3.505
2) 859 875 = 3.575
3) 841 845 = 4.218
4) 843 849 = 3.875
